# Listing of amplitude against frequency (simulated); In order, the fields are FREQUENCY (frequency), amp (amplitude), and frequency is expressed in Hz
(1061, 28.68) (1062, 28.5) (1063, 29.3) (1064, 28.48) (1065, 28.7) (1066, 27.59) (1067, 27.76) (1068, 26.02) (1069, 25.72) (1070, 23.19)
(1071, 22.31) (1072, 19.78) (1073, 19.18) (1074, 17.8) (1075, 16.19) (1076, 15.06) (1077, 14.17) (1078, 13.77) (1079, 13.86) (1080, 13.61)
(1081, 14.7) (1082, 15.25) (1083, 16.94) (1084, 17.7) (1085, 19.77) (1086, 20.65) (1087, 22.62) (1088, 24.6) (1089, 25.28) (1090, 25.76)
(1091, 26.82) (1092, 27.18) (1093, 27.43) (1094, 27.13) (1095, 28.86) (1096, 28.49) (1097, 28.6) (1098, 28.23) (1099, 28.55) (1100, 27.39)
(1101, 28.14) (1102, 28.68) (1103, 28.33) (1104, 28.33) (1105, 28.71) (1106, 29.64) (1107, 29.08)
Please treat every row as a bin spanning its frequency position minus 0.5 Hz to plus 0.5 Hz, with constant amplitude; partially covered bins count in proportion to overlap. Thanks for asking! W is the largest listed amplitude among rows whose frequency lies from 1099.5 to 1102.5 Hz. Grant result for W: 28.68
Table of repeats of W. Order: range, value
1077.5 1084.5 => 17.7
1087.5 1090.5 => 25.76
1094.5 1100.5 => 28.86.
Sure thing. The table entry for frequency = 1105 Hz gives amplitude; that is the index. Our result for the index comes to 28.71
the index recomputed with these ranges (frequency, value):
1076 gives 15.06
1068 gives 26.02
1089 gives 25.28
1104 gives 28.33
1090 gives 25.76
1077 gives 14.17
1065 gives 28.7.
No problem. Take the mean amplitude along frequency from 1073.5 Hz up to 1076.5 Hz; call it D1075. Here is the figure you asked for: 16.3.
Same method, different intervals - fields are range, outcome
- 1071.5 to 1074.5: 18.9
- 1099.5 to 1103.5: 28.1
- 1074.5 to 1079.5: 14.6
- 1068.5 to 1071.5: 23.7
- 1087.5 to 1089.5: 24.9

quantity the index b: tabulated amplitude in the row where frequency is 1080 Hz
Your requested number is 13.61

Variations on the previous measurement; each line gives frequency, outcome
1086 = 20.65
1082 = 15.25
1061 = 28.68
